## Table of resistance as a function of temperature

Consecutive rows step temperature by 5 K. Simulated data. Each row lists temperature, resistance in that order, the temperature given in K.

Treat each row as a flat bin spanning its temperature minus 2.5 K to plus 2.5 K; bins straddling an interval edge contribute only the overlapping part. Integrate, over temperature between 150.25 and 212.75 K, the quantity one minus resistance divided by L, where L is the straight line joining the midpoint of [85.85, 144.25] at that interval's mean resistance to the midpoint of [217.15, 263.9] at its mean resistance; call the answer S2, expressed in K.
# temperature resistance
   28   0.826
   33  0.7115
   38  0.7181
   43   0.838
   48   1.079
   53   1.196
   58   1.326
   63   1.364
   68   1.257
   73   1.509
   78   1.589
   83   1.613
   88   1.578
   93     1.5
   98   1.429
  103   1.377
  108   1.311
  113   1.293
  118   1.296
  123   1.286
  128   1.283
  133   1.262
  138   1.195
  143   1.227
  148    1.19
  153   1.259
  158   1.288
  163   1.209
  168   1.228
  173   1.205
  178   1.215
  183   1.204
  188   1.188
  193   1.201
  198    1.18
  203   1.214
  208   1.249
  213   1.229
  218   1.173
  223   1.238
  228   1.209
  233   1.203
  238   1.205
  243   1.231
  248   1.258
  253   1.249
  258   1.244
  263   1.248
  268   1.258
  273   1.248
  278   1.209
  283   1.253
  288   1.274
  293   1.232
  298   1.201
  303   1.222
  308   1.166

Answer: 2.9 K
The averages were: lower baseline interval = 1.34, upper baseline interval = 1.23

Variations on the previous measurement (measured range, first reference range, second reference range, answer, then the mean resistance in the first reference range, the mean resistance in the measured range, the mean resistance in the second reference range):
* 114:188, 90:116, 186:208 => 2.99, 1.38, 1.24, 1.2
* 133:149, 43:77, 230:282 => 0.52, 1.27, 1.21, 1.24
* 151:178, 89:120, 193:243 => 1.16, 1.38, 1.24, 1.21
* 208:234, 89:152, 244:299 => 1.05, 1.31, 1.21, 1.24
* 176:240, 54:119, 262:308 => 4.72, 1.42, 1.21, 1.23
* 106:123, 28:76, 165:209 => -2.17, 1.1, 1.3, 1.21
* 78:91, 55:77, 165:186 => -2.34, 1.38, 1.59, 1.21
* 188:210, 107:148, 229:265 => 0.66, 1.26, 1.21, 1.23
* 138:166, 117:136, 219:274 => 0.84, 1.28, 1.23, 1.23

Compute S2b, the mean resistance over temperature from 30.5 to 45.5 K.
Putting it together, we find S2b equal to 0.756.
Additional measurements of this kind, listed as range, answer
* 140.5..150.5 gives 1.21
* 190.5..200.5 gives 1.19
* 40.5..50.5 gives 0.958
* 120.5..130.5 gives 1.28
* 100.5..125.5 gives 1.31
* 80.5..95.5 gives 1.56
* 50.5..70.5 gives 1.29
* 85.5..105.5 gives 1.47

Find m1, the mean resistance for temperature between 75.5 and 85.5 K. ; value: 1.6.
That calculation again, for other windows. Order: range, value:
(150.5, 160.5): 1.27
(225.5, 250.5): 1.22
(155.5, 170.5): 1.24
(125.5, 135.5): 1.27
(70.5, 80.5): 1.55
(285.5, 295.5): 1.25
